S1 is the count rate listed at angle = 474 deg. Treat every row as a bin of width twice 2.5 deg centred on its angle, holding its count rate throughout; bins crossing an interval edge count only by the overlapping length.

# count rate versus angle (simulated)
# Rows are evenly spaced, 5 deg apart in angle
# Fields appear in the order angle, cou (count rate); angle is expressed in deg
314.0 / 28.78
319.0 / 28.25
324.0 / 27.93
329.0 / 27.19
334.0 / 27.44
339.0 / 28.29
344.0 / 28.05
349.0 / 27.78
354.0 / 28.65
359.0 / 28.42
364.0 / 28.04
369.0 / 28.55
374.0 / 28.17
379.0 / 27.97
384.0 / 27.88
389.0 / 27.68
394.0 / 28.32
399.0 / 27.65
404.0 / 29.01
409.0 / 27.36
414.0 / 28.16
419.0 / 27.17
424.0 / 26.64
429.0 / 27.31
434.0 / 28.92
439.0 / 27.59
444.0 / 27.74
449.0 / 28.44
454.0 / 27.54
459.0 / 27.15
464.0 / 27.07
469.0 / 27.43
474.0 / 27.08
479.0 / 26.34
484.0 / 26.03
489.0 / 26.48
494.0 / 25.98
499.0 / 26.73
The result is 27.08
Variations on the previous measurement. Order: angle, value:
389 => 27.68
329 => 27.19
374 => 28.17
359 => 28.42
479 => 26.34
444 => 27.74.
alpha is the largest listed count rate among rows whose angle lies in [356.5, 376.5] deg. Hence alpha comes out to 28.55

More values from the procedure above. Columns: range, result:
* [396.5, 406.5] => 29.01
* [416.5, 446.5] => 28.92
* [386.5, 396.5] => 28.32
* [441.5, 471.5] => 28.44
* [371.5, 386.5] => 28.17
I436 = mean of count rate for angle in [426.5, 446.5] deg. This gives 27.9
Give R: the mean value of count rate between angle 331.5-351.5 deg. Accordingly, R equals 27.9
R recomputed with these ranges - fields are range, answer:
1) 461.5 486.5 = 26.8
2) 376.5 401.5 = 27.9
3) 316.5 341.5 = 27.8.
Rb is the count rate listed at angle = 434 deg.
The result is 28.92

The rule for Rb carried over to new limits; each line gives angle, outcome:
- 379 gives 27.97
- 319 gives 28.25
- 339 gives 28.29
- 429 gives 27.31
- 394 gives 28.32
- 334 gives 27.44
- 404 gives 29.01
